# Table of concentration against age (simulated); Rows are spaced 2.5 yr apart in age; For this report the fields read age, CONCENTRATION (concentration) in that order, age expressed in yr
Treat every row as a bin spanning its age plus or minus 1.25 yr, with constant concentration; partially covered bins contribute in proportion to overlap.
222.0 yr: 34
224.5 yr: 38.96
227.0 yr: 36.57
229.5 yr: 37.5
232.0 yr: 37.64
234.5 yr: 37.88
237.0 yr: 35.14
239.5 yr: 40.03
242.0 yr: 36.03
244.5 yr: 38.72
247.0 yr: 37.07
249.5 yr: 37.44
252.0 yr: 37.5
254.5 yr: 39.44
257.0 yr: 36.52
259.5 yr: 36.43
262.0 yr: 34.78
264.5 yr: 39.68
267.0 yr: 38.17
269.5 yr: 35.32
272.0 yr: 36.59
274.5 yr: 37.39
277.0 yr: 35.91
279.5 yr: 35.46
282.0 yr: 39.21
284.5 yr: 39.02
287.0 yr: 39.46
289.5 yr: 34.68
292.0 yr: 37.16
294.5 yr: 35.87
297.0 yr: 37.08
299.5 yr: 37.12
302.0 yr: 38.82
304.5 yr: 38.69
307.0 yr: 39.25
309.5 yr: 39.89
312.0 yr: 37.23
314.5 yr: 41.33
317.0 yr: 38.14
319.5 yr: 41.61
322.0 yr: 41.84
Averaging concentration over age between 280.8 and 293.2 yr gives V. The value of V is 37.9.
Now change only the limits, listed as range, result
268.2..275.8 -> 36.4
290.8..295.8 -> 36.5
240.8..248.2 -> 37.3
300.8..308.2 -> 38.9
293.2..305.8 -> 37.5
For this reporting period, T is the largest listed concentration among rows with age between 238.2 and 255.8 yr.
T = 40.03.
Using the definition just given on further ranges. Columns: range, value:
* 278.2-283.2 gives 39.21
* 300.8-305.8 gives 38.82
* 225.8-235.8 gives 37.88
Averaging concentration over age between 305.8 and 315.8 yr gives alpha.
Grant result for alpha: 39.4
